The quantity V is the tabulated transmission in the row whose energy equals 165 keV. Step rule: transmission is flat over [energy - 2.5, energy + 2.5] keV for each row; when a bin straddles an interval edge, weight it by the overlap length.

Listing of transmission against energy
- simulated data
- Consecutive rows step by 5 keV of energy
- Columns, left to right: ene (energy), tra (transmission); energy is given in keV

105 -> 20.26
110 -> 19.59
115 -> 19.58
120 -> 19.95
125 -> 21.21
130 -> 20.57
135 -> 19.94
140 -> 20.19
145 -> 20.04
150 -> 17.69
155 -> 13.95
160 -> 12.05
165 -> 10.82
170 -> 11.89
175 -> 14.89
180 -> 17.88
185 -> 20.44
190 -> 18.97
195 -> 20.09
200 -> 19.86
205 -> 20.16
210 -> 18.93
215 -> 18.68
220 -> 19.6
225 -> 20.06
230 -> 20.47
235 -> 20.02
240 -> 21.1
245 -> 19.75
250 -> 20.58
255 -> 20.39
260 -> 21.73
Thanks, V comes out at 10.82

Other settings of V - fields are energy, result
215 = 18.68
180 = 17.88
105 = 20.26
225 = 20.06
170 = 11.89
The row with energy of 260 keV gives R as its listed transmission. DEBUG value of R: 21.73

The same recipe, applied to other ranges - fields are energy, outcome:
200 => 19.86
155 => 13.95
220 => 19.6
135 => 19.94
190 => 18.97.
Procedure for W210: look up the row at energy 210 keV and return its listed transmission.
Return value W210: 18.93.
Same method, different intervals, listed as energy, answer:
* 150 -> 17.69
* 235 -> 20.02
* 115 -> 19.58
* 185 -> 20.44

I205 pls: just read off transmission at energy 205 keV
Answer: 20.16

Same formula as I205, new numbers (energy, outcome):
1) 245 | 19.75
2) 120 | 19.95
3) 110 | 19.59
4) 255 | 20.39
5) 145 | 20.04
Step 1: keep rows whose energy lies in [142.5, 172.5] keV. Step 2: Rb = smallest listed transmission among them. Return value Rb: 10.82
